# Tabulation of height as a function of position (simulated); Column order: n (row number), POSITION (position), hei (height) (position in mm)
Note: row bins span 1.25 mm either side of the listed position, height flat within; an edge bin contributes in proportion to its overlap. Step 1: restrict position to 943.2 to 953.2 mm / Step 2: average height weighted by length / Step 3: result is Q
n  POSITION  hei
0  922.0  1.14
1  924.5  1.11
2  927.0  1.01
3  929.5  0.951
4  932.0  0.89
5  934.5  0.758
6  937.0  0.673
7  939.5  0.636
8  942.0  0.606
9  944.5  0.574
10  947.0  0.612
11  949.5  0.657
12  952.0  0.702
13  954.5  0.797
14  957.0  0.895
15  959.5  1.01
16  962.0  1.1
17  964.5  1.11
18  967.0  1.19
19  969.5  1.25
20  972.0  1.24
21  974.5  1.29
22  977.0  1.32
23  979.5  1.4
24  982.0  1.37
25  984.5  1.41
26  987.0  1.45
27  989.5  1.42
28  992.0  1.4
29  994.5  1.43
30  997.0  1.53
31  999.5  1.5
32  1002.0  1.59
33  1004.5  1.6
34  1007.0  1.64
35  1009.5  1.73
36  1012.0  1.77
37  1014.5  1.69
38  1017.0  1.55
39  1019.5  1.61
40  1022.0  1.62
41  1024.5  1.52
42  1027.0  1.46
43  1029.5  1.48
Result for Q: 0.636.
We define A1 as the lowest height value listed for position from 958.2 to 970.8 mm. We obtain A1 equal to 1.01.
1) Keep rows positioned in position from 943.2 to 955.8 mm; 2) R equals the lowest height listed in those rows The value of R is 0.574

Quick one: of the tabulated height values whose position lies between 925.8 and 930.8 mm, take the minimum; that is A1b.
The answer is 0.951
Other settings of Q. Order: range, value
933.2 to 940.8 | 0.69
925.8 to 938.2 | 0.857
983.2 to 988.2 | 1.43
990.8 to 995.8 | 1.42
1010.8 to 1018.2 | 1.67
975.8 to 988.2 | 1.39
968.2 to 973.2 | 1.24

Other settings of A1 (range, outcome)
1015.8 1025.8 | 1.52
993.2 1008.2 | 1.43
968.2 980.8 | 1.24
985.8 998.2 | 1.4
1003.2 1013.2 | 1.6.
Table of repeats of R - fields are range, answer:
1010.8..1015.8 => 1.69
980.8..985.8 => 1.37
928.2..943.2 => 0.606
